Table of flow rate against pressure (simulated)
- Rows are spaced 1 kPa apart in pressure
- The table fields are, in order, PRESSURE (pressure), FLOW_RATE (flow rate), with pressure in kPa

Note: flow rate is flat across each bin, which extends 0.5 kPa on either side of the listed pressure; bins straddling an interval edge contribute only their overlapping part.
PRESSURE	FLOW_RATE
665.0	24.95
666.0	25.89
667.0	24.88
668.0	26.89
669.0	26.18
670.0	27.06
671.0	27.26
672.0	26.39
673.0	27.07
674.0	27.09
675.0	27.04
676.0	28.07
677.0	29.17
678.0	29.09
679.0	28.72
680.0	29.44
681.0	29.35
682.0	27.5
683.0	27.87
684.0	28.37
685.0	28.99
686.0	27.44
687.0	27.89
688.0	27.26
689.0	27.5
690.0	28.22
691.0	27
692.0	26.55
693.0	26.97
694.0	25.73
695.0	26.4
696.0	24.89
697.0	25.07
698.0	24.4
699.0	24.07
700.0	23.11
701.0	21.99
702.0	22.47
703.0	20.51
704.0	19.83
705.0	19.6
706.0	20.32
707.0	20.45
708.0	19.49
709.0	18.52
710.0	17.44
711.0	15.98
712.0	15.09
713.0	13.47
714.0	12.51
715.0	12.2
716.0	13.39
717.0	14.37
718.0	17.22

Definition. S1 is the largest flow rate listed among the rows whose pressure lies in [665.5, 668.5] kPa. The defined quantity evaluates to 26.89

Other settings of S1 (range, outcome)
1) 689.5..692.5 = 28.22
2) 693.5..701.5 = 26.4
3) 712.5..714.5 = 13.47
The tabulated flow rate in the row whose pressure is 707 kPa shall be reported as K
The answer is 20.45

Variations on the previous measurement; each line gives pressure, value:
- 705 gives 19.6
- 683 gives 27.87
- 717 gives 14.37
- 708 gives 19.49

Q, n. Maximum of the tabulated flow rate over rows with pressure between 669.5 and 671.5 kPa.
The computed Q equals 27.26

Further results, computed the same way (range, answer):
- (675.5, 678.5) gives 29.17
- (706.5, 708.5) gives 20.45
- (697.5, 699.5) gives 24.4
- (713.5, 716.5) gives 13.39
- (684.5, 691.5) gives 28.99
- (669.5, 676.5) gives 28.07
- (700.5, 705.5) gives 22.47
